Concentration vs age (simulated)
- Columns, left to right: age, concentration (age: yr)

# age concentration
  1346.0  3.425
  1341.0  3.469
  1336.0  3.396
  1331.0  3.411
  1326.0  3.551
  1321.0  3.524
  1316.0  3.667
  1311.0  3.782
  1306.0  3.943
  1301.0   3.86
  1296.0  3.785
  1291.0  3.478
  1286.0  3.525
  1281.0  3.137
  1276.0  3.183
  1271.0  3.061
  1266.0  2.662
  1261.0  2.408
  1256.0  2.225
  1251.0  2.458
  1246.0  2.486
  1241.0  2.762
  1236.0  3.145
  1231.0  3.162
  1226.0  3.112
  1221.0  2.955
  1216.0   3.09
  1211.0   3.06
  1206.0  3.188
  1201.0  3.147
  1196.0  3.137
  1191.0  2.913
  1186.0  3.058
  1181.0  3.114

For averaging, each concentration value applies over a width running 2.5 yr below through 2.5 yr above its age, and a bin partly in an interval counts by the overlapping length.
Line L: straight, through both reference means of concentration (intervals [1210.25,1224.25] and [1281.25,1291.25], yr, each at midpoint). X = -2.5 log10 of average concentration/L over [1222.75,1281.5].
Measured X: 0.152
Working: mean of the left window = 3.04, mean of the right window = 3.42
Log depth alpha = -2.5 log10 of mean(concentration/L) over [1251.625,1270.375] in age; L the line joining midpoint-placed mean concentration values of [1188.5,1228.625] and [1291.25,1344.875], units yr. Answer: 0.32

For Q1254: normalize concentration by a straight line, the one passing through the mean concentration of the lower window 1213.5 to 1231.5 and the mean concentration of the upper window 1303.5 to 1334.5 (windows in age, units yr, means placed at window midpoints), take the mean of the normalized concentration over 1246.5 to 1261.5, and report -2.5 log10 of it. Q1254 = 0.34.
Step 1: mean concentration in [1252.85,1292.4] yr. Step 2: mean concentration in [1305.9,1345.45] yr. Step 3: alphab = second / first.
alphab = 1.21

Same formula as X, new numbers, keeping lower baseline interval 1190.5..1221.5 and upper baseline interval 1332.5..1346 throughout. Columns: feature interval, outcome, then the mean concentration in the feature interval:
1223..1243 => 0.04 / 3.05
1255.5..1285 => 0.14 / 2.85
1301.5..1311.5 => -0.16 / 3.88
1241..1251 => 0.24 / 2.55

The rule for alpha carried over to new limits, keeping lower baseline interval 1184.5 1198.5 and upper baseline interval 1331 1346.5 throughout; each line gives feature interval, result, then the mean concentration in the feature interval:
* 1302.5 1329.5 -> -0.10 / 3.69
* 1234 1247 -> 0.13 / 2.82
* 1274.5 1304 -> -0.07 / 3.51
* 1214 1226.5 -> 0.02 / 3.04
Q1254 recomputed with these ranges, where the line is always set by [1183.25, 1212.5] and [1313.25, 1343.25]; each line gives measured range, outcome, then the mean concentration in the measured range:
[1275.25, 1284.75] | 0.05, 3.2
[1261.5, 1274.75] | 0.17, 2.82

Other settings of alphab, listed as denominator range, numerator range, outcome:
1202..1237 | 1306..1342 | 1.15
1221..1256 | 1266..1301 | 1.19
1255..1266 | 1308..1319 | 1.55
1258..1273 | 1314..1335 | 1.31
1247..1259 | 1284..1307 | 1.57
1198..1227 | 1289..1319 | 1.21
